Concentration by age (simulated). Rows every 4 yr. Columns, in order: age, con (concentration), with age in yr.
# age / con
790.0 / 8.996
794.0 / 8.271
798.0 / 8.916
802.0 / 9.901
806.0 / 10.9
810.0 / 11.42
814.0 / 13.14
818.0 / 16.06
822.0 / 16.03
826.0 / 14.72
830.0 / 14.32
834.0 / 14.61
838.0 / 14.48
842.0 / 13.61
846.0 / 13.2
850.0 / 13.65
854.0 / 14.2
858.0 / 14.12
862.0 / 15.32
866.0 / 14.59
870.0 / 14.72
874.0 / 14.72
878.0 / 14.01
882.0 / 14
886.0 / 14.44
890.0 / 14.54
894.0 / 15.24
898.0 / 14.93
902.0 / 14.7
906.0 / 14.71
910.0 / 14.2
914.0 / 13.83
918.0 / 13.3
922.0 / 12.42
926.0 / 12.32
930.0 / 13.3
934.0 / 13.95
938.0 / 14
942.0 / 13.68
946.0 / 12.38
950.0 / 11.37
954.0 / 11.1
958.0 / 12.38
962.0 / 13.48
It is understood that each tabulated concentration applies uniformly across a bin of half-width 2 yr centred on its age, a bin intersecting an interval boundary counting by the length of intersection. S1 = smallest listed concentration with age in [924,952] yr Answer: 11.37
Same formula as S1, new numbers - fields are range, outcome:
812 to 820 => 13.14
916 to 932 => 12.32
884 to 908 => 14.44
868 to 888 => 14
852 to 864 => 14.12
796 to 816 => 8.916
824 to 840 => 14.32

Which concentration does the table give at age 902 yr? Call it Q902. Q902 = 14.7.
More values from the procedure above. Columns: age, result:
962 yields 13.48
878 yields 14.01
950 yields 11.37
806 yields 10.9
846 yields 13.2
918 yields 13.3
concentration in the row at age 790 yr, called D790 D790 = 8.996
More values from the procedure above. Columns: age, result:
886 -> 14.44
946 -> 12.38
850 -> 13.65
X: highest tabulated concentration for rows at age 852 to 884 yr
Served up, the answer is 15.32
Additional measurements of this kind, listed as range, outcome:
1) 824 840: 14.72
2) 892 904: 15.24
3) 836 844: 14.48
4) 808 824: 16.06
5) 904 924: 14.71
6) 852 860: 14.2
